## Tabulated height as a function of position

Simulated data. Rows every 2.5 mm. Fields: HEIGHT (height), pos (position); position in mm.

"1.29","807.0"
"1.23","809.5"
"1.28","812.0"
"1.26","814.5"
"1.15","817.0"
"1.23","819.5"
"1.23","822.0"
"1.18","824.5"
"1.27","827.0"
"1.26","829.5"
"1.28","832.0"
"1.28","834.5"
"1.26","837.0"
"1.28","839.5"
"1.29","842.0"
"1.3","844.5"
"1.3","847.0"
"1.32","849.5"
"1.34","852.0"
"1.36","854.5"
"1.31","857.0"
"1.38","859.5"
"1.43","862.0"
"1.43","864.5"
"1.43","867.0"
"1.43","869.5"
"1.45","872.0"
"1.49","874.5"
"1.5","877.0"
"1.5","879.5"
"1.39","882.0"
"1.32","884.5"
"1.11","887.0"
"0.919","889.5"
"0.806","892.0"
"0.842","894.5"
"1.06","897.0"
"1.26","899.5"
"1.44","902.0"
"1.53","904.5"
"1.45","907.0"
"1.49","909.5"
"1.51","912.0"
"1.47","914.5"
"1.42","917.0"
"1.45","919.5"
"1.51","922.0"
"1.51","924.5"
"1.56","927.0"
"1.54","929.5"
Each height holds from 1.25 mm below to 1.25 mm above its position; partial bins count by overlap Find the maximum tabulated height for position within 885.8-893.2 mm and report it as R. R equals 1.11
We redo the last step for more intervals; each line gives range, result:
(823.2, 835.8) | 1.28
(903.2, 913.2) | 1.53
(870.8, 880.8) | 1.5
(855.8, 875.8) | 1.49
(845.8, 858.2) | 1.36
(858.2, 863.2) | 1.43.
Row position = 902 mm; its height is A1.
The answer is 1.44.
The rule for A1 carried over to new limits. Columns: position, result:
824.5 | 1.18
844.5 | 1.3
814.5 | 1.26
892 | 0.806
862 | 1.43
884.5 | 1.32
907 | 1.45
